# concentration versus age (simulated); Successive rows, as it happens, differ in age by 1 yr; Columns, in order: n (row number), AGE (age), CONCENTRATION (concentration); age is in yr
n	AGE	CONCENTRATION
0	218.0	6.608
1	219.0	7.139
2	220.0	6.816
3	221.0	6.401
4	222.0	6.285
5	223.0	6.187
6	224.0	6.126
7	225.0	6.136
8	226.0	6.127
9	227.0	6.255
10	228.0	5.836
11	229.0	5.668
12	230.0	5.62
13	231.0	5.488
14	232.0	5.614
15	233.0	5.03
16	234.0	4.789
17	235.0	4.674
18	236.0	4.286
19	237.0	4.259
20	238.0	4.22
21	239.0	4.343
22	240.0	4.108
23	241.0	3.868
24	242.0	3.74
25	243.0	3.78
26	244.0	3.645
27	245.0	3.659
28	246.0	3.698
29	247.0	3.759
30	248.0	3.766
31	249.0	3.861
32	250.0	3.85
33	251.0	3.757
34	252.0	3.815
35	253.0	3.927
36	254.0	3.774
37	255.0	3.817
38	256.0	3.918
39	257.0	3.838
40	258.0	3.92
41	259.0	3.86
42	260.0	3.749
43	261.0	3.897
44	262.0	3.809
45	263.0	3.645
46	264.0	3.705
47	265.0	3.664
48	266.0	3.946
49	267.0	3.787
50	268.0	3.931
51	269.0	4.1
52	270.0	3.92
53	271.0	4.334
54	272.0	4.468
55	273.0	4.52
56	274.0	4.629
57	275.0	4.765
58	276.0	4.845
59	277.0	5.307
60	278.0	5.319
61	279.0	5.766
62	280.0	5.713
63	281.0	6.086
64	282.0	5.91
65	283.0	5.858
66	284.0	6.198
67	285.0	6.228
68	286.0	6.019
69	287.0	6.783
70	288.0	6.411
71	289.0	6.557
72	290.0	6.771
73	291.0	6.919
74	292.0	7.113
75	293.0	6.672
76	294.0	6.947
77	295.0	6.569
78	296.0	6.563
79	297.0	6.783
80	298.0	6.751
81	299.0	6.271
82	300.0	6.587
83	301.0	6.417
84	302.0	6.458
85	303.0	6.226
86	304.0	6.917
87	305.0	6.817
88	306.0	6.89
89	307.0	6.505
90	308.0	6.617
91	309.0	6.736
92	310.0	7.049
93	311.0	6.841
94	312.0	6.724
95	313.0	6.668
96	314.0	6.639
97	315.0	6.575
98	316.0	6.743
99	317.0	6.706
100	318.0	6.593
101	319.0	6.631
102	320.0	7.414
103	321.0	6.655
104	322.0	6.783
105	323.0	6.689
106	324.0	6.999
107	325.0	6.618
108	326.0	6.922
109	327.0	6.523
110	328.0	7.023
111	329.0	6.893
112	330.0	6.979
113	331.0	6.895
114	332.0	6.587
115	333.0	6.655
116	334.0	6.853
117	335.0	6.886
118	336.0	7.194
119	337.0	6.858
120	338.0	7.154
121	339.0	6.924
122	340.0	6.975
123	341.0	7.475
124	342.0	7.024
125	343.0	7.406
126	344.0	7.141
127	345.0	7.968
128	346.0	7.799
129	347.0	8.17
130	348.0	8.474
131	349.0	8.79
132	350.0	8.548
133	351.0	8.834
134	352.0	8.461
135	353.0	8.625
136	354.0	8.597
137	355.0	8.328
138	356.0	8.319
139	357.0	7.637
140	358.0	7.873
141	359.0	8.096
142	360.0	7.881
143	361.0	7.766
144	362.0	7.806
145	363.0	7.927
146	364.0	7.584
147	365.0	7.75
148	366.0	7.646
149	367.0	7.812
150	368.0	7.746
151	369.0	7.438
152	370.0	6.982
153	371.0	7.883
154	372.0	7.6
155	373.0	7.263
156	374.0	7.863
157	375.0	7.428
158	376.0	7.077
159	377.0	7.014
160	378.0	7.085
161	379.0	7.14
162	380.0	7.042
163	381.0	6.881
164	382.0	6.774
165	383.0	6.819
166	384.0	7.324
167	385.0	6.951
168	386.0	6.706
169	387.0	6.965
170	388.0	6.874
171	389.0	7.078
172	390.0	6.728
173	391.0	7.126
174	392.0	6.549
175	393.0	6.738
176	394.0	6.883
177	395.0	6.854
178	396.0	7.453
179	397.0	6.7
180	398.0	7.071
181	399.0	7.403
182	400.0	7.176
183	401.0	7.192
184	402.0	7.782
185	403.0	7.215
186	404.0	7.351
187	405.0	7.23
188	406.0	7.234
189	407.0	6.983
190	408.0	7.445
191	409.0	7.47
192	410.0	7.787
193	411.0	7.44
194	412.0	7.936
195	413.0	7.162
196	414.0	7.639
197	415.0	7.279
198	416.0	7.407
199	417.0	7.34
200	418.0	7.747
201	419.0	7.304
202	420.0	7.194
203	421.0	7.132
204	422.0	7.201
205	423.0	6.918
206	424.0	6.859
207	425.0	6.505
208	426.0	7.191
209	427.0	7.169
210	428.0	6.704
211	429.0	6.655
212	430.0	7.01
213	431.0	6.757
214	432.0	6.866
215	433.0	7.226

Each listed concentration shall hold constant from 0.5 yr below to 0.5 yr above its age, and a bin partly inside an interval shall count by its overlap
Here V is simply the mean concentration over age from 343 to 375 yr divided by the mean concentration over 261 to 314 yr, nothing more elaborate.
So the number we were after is 1.4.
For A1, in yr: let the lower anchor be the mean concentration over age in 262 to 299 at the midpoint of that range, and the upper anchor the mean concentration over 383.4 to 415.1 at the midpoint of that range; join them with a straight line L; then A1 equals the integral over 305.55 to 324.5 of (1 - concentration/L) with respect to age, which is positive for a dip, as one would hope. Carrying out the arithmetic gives -2.5 yr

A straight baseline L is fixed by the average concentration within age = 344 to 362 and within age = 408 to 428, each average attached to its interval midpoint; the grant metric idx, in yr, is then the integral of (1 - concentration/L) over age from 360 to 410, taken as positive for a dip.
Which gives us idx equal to 3.2 yr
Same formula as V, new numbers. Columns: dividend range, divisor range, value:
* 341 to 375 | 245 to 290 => 1.72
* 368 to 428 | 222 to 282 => 1.59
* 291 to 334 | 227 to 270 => 1.61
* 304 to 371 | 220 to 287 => 1.56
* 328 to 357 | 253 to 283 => 1.73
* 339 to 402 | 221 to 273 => 1.70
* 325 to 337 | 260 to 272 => 1.75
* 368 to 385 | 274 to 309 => 1.15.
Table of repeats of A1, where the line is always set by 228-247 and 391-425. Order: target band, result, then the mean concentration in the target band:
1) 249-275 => 4.9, 3.96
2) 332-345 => -2.0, 7.06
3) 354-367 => -2.9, 7.91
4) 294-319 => -4.7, 6.66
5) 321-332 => -1.7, 6.81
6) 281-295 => -3.1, 6.48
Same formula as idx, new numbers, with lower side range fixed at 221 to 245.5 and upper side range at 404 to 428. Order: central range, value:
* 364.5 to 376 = -1.46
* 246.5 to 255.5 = 2.45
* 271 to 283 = 0.78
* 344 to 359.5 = -4.26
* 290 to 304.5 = -2.13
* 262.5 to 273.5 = 2.92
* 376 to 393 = -0.13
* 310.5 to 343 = -3.59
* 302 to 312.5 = -1.39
